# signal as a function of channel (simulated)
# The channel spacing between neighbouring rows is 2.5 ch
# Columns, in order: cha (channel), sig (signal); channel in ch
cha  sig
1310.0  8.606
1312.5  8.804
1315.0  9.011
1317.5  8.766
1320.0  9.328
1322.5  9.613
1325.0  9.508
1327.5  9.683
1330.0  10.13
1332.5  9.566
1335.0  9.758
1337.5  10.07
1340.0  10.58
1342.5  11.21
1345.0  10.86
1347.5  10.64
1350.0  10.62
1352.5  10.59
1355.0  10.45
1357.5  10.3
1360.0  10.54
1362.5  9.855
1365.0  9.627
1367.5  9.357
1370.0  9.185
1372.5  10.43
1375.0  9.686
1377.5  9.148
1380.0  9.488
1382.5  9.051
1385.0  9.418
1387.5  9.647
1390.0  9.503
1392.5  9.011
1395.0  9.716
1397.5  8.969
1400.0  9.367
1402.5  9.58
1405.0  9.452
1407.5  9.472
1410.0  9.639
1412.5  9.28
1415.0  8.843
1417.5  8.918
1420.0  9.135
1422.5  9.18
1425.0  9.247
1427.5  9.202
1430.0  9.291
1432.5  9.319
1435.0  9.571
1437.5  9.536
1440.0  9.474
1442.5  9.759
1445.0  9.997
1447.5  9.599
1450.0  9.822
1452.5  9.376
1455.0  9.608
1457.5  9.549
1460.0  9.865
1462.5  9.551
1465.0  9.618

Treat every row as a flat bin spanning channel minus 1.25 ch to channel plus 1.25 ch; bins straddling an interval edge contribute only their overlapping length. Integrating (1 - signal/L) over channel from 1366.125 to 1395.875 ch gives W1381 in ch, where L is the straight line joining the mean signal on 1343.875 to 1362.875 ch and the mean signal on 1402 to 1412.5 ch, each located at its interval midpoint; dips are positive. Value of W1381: 1.6 ch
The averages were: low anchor 10.5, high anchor 9.5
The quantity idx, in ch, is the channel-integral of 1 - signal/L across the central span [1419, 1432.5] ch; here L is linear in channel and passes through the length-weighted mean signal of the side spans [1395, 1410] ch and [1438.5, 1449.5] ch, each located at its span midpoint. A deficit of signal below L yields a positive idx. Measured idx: 0.5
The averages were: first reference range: 9.42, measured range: 9.22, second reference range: 9.71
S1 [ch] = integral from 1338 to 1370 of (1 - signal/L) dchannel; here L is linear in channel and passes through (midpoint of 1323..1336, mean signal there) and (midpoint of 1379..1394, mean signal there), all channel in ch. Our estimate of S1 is -2.6 ch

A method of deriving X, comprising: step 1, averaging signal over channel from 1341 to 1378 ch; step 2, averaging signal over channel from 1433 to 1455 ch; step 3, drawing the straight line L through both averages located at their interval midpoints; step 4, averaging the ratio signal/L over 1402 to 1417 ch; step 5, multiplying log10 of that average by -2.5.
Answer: 0.06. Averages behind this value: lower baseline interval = 10.2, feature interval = 9.34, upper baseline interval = 9.63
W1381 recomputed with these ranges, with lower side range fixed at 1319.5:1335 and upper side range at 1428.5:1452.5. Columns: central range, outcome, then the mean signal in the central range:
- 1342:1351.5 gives -1.1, 10.8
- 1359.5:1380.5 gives -0.1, 9.68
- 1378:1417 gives 1.1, 9.35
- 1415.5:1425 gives 0.5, 9.08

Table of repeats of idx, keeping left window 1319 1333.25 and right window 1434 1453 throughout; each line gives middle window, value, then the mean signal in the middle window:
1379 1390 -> 0.27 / 9.41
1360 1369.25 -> -0.06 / 9.72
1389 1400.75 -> 0.42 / 9.31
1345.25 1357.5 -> -1.17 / 10.6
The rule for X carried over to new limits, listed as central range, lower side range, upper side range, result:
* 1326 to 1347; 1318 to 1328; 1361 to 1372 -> -0.08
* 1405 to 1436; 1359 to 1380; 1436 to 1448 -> 0.05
